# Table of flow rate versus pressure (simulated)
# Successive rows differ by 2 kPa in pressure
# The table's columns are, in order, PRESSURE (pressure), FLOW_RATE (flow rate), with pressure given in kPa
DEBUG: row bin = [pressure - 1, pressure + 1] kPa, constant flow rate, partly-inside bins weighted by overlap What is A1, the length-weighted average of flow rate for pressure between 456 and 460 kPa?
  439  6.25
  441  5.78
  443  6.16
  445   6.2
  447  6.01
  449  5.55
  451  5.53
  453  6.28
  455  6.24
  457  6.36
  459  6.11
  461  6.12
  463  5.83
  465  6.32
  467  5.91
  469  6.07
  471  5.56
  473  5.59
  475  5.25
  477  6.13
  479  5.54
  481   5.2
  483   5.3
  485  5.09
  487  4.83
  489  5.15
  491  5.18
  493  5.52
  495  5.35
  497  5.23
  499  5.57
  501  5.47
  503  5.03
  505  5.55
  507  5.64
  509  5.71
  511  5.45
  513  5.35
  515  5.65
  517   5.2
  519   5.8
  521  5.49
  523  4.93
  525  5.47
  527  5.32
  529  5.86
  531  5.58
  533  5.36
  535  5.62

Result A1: 6.24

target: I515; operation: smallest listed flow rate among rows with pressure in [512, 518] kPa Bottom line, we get 5.2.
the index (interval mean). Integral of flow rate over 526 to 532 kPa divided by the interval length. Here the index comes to 5.59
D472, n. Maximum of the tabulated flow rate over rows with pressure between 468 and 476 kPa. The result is 6.07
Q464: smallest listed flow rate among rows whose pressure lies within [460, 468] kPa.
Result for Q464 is 5.83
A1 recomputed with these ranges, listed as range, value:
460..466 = 6.09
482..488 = 5.07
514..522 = 5.54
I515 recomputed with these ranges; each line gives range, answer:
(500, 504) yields 5.03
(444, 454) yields 5.53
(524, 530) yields 5.32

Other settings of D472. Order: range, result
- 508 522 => 5.8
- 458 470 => 6.32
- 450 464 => 6.36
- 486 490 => 5.15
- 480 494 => 5.52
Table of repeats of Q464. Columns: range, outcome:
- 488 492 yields 5.15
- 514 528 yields 4.93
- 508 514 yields 5.35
